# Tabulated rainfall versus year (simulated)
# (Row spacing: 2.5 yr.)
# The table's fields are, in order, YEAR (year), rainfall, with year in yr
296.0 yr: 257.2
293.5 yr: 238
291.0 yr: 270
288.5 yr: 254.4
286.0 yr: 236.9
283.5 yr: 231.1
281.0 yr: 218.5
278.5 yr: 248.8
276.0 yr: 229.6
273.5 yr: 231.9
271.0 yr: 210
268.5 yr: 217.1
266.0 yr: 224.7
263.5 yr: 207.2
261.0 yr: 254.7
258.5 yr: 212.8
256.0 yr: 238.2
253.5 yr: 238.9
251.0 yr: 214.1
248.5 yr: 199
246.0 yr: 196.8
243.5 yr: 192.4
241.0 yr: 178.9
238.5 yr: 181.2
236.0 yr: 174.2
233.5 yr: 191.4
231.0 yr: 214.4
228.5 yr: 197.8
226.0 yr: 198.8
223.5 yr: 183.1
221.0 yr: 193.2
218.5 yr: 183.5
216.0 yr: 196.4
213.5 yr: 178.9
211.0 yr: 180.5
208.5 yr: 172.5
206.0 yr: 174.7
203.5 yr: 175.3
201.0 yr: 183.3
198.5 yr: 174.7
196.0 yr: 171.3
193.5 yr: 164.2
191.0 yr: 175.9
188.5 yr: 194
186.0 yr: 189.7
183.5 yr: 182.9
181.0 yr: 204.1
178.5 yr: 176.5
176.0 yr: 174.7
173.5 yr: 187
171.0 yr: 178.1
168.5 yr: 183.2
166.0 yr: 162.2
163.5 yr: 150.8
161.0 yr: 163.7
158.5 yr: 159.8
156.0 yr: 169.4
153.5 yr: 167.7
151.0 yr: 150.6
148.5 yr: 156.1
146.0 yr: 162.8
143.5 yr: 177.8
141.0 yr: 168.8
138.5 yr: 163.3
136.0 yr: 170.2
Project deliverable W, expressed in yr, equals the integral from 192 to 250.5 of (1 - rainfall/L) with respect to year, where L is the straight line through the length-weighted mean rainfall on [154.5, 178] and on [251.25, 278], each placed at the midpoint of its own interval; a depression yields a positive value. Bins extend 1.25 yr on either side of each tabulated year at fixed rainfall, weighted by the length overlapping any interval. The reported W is 4.7 yr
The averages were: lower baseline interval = 170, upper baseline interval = 227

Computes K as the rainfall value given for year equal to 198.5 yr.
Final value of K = 174.7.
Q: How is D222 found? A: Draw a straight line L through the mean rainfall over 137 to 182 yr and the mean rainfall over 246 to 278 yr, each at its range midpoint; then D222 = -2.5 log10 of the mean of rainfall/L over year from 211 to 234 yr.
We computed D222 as 0.05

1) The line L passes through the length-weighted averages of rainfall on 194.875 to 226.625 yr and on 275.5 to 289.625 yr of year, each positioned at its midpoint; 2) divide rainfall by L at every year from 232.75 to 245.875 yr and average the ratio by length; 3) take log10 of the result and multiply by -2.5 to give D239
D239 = 0.11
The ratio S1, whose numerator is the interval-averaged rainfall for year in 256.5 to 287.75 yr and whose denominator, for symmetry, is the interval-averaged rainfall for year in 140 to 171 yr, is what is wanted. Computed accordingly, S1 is 1.38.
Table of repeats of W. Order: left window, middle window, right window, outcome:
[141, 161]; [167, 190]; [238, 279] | -1.03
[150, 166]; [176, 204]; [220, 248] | -1.22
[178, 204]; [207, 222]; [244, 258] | 0.85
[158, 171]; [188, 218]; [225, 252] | 0.37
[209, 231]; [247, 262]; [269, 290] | -0.74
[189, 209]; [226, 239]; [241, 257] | 0.34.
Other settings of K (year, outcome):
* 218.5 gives 183.5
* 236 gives 174.2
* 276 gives 229.6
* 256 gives 238.2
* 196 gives 171.3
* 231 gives 214.4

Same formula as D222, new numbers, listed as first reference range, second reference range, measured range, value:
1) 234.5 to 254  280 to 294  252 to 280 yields -0.05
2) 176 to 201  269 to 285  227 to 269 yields 0.03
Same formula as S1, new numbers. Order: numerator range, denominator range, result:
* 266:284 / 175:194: 1.23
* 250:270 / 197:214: 1.28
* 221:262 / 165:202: 1.13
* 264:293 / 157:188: 1.32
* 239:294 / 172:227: 1.23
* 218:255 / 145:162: 1.22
